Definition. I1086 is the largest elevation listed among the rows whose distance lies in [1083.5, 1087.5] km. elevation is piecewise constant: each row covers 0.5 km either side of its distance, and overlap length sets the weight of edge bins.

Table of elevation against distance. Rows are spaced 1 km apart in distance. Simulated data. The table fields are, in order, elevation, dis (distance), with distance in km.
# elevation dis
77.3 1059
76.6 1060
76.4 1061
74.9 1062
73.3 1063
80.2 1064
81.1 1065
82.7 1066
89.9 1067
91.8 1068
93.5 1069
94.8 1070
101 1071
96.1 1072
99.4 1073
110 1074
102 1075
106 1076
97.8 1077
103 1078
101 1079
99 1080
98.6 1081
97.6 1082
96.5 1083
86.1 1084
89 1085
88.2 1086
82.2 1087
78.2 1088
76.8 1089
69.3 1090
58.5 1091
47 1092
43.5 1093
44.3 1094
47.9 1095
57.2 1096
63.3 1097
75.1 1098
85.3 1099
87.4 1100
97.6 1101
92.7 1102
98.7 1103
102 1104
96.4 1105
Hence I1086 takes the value 89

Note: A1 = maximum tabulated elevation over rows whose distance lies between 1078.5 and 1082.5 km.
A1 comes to 101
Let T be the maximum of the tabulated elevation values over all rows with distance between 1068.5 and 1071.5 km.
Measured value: 101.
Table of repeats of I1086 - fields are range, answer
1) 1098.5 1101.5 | 97.6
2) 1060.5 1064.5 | 80.2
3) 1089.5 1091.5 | 69.3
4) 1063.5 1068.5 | 91.8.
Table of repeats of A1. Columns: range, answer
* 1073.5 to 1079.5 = 110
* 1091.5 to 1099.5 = 85.3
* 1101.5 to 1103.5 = 98.7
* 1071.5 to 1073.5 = 99.4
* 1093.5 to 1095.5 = 47.9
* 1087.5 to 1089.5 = 78.2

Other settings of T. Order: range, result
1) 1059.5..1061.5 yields 76.6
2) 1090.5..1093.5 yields 58.5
